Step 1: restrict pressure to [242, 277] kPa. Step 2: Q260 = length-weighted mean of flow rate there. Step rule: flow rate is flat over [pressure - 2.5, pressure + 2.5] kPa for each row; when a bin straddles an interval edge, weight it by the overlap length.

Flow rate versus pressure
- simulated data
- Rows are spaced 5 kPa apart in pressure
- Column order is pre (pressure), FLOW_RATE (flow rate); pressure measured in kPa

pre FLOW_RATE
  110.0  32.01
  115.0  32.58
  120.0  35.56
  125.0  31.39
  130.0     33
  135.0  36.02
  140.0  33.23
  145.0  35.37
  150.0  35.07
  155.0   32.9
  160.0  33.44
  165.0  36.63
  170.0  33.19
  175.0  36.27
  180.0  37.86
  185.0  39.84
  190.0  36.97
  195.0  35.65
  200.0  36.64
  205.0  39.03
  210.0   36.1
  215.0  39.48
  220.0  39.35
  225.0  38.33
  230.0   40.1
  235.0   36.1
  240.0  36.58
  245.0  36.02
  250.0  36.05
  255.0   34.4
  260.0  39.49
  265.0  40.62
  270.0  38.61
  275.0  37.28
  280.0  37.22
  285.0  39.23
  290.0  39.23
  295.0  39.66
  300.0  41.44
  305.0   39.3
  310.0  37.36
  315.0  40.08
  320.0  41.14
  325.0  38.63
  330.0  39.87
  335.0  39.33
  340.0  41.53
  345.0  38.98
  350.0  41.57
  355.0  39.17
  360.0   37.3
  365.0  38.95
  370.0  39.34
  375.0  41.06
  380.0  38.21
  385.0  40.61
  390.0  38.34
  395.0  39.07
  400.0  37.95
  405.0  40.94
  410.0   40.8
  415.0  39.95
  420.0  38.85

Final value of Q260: 37.5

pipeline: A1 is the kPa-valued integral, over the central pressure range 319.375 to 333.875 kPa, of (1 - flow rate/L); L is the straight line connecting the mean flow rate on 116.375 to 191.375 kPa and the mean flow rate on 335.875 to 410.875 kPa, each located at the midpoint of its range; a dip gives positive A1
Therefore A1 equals -0.4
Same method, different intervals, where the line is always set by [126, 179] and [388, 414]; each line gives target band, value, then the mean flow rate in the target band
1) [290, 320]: -1.7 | 39.7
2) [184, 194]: -0.7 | 37.8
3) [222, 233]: -0.9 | 39.1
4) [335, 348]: -0.6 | 40.1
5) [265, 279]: -0.5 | 38.3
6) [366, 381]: -0.3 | 39.6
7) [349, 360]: -0.3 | 39.5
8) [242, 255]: 0.2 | 35.7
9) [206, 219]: -0.9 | 38.1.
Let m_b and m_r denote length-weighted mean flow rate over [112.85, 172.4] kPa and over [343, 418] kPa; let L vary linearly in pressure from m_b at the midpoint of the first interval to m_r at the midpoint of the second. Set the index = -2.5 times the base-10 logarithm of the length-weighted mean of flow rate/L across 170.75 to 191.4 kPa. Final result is -0.07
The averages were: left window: 34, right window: 39.5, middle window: 37.4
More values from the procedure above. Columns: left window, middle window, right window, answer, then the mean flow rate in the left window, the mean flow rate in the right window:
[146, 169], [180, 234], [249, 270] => -0.06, 34.5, 37.9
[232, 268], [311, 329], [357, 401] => -0.04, 37.1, 39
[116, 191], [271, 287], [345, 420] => -0.01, 35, 39.5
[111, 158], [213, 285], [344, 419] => -0.04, 33.8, 39.5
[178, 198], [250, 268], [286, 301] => 0.03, 37.5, 39.9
